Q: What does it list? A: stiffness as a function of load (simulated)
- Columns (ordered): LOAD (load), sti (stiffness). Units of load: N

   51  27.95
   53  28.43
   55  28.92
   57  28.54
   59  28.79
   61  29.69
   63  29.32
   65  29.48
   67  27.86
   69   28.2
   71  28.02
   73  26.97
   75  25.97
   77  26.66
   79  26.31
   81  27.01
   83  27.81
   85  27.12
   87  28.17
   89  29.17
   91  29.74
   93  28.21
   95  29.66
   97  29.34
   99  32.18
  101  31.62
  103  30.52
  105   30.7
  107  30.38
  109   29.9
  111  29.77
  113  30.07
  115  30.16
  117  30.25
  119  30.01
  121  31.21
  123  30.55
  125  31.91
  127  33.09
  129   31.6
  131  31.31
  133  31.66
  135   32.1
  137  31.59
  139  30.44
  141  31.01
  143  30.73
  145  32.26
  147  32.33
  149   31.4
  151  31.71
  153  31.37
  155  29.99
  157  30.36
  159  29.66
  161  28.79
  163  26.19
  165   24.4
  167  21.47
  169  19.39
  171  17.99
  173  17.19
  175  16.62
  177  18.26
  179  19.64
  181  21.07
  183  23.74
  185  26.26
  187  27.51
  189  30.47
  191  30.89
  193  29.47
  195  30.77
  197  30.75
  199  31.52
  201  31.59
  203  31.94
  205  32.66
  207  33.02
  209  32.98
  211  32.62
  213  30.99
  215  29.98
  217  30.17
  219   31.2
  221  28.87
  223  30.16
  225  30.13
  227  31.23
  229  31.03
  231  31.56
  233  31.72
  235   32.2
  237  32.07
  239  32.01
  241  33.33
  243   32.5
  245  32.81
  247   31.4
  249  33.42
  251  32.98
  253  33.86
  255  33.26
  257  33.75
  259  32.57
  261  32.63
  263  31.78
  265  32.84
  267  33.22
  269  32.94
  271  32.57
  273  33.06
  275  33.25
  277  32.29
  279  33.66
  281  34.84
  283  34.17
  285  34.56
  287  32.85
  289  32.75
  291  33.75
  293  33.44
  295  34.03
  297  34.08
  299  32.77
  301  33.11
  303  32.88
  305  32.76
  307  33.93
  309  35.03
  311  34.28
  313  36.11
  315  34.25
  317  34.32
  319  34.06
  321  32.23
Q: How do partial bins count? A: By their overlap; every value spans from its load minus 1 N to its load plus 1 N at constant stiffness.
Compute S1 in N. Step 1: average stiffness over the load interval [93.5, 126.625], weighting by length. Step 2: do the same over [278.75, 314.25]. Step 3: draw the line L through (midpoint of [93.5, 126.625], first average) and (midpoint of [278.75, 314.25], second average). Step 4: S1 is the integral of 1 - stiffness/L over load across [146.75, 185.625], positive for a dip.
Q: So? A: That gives 8.3 N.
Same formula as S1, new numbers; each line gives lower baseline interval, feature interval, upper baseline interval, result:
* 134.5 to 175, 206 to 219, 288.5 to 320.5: -0.7 N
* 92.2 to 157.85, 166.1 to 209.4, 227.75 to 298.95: 7.9 N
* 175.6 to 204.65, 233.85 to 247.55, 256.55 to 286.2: -0.6 N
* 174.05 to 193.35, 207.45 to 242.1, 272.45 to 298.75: -4.2 N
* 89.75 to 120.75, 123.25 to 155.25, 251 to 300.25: -0.8 N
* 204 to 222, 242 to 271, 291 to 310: -0.3 N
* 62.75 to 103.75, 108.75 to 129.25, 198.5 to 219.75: -0.9 N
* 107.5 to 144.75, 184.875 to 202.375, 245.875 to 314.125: 1.0 N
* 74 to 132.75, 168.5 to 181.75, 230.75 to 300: 5.4 N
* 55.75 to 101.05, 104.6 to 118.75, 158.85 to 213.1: -1.2 N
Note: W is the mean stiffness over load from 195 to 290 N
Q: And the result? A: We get 32.3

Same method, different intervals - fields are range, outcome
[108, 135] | 30.9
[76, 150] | 30.2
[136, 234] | 28.5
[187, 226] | 31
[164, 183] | 19.8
